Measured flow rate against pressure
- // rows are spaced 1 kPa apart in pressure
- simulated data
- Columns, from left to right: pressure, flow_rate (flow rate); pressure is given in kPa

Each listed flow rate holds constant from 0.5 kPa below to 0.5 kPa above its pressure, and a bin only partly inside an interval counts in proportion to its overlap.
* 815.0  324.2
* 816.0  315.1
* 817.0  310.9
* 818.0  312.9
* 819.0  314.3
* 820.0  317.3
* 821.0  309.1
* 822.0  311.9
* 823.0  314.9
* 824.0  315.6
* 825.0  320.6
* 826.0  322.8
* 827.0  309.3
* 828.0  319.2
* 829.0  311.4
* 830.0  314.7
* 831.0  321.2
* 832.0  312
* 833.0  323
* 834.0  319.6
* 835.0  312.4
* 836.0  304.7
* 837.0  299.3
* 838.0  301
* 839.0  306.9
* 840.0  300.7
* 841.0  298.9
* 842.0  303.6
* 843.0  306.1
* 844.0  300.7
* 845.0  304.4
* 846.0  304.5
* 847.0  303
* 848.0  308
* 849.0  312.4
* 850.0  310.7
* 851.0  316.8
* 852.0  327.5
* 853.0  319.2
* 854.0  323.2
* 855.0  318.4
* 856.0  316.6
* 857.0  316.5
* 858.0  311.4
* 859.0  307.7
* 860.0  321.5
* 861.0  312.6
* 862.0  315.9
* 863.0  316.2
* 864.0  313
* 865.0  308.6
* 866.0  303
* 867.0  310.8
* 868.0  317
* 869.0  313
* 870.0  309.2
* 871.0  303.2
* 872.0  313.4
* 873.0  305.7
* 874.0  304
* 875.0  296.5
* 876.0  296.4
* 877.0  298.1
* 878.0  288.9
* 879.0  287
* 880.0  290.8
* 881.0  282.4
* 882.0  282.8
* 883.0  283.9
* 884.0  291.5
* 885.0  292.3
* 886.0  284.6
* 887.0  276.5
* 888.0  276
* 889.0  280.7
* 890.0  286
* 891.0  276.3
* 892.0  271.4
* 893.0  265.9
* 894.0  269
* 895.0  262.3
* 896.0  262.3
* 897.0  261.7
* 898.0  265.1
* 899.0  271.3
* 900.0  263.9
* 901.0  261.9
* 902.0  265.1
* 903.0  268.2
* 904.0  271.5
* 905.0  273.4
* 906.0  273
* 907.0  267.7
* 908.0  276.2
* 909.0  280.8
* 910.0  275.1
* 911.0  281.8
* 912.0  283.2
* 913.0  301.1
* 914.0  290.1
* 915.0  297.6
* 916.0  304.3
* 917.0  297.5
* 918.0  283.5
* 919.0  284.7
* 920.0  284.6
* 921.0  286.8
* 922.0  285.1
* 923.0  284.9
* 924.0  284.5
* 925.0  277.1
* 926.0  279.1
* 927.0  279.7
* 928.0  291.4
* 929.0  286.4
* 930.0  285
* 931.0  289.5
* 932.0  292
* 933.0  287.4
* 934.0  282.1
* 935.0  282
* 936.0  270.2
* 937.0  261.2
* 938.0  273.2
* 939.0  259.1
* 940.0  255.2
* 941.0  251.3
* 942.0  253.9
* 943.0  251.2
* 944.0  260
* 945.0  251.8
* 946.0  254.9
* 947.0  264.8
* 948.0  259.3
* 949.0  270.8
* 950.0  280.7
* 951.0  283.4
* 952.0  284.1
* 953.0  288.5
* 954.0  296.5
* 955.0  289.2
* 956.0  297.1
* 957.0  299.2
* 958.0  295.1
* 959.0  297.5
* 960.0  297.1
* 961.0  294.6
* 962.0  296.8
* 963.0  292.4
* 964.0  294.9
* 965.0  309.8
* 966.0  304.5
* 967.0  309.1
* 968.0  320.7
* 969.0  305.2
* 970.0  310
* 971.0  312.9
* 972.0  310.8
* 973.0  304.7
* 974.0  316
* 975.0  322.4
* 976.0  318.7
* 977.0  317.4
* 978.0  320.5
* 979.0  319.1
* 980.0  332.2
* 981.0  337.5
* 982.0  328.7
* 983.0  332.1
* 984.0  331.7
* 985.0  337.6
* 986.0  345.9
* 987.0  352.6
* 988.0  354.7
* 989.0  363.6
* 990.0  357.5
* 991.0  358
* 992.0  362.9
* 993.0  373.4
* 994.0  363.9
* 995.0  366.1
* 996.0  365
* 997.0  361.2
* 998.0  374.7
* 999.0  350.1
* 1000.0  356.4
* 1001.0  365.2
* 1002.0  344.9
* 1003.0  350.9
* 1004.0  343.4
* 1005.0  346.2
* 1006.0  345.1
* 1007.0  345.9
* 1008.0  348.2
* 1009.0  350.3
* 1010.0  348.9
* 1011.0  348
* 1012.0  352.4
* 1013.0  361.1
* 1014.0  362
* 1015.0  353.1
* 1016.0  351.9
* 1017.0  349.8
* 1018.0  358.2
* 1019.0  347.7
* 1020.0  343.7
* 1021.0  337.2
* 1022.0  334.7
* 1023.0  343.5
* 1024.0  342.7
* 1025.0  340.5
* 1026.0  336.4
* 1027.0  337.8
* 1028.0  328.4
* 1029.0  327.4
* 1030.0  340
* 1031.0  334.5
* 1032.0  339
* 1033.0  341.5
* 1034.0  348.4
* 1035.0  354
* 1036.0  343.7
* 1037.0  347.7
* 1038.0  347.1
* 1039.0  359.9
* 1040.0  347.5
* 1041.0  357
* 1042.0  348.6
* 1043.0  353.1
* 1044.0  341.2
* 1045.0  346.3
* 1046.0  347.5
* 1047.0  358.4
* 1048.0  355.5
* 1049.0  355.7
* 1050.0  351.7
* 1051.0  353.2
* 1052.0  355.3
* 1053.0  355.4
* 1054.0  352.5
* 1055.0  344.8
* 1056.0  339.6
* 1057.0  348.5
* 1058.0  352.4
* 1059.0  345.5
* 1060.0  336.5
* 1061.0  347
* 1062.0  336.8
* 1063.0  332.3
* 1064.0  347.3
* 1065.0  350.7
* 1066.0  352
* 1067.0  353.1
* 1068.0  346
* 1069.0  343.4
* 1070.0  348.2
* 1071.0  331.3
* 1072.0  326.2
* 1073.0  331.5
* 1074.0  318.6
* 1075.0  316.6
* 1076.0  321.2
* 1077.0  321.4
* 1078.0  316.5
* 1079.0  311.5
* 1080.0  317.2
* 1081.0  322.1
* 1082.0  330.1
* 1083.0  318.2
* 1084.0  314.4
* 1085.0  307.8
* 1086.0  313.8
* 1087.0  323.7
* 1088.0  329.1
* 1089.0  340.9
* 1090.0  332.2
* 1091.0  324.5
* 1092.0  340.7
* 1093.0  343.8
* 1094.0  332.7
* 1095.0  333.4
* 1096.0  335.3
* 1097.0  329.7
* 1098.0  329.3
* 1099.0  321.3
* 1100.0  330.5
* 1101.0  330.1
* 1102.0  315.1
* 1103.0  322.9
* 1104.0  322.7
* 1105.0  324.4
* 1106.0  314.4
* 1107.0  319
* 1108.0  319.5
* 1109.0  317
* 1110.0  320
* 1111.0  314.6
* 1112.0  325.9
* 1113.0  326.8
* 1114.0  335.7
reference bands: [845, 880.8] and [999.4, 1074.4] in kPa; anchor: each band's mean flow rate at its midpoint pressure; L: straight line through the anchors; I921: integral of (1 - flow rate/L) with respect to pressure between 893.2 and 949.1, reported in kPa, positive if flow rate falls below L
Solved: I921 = 8.1 kPa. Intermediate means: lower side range 309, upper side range 346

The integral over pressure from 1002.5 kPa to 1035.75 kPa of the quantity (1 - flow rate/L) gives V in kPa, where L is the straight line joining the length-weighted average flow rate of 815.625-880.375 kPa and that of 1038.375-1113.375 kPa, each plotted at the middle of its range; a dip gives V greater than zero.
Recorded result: -1.7 kPa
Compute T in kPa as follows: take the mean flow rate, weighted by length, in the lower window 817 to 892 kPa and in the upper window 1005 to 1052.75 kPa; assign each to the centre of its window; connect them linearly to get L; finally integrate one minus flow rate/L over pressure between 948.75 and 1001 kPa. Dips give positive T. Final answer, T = 1.82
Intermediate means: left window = 306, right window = 347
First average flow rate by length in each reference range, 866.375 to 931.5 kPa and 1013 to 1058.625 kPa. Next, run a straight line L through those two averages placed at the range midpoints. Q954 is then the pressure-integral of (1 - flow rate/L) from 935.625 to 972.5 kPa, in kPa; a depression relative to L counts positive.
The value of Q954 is 3.1 kPa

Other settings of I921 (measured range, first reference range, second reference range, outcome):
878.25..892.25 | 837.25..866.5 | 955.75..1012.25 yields 1.5 kPa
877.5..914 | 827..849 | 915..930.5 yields 2.1 kPa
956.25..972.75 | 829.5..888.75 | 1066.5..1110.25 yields 0.6 kPa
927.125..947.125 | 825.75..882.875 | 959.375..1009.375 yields 3.3 kPa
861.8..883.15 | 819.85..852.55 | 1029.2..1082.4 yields 1.0 kPa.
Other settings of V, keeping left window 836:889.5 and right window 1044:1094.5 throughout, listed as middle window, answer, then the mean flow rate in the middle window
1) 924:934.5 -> 0.98 kPa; 285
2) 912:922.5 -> 0.72 kPa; 291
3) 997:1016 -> -1.51 kPa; 353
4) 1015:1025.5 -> -0.52 kPa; 345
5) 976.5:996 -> -1.32 kPa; 346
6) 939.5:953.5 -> 2.30 kPa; 265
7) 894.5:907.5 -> 1.81 kPa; 267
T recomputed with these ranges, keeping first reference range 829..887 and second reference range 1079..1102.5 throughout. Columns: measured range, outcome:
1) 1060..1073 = -0.7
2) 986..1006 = -2.5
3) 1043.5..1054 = -1.0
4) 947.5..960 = 1.1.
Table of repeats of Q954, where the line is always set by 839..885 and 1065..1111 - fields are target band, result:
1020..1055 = -2.6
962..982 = 0.2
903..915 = 1.2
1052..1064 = -0.8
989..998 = -1.3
